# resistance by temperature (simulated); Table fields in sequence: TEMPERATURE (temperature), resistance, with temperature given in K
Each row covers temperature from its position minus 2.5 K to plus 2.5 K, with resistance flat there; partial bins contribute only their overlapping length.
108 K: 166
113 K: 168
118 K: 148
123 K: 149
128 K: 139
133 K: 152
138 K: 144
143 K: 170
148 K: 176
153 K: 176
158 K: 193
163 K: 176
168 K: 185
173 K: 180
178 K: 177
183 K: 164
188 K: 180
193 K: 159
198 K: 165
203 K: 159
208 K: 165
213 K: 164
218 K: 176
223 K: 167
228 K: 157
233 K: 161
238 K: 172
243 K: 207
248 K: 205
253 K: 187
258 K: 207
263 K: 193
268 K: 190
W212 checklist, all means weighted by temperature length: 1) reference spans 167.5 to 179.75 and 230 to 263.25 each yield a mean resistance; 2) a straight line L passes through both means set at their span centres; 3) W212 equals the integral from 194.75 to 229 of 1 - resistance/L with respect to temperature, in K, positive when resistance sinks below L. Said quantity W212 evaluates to 3.74 K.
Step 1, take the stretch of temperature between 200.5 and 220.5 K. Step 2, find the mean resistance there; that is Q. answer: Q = 166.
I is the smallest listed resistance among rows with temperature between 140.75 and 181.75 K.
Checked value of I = 170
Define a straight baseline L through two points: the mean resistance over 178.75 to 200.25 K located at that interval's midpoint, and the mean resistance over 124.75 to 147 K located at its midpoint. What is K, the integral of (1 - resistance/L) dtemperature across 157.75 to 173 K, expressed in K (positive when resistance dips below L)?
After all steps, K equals -2.0 K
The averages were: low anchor 153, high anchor 168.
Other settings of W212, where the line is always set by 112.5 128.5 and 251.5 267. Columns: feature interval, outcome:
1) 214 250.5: 1.9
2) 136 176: -3.3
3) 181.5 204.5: 1.1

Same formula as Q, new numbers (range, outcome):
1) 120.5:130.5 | 144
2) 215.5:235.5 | 165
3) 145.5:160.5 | 182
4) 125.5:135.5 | 146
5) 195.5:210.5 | 163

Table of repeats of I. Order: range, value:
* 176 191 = 164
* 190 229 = 157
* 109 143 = 139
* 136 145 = 144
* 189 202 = 159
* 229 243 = 161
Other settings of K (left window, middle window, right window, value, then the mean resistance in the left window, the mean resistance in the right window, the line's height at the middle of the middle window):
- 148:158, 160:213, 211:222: 1.2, 180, 170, 175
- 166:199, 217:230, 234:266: 1.4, 173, 193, 185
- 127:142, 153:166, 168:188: -1.5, 148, 176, 164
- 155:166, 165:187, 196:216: 0.0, 184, 164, 177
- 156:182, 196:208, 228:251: 1.3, 181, 183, 182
